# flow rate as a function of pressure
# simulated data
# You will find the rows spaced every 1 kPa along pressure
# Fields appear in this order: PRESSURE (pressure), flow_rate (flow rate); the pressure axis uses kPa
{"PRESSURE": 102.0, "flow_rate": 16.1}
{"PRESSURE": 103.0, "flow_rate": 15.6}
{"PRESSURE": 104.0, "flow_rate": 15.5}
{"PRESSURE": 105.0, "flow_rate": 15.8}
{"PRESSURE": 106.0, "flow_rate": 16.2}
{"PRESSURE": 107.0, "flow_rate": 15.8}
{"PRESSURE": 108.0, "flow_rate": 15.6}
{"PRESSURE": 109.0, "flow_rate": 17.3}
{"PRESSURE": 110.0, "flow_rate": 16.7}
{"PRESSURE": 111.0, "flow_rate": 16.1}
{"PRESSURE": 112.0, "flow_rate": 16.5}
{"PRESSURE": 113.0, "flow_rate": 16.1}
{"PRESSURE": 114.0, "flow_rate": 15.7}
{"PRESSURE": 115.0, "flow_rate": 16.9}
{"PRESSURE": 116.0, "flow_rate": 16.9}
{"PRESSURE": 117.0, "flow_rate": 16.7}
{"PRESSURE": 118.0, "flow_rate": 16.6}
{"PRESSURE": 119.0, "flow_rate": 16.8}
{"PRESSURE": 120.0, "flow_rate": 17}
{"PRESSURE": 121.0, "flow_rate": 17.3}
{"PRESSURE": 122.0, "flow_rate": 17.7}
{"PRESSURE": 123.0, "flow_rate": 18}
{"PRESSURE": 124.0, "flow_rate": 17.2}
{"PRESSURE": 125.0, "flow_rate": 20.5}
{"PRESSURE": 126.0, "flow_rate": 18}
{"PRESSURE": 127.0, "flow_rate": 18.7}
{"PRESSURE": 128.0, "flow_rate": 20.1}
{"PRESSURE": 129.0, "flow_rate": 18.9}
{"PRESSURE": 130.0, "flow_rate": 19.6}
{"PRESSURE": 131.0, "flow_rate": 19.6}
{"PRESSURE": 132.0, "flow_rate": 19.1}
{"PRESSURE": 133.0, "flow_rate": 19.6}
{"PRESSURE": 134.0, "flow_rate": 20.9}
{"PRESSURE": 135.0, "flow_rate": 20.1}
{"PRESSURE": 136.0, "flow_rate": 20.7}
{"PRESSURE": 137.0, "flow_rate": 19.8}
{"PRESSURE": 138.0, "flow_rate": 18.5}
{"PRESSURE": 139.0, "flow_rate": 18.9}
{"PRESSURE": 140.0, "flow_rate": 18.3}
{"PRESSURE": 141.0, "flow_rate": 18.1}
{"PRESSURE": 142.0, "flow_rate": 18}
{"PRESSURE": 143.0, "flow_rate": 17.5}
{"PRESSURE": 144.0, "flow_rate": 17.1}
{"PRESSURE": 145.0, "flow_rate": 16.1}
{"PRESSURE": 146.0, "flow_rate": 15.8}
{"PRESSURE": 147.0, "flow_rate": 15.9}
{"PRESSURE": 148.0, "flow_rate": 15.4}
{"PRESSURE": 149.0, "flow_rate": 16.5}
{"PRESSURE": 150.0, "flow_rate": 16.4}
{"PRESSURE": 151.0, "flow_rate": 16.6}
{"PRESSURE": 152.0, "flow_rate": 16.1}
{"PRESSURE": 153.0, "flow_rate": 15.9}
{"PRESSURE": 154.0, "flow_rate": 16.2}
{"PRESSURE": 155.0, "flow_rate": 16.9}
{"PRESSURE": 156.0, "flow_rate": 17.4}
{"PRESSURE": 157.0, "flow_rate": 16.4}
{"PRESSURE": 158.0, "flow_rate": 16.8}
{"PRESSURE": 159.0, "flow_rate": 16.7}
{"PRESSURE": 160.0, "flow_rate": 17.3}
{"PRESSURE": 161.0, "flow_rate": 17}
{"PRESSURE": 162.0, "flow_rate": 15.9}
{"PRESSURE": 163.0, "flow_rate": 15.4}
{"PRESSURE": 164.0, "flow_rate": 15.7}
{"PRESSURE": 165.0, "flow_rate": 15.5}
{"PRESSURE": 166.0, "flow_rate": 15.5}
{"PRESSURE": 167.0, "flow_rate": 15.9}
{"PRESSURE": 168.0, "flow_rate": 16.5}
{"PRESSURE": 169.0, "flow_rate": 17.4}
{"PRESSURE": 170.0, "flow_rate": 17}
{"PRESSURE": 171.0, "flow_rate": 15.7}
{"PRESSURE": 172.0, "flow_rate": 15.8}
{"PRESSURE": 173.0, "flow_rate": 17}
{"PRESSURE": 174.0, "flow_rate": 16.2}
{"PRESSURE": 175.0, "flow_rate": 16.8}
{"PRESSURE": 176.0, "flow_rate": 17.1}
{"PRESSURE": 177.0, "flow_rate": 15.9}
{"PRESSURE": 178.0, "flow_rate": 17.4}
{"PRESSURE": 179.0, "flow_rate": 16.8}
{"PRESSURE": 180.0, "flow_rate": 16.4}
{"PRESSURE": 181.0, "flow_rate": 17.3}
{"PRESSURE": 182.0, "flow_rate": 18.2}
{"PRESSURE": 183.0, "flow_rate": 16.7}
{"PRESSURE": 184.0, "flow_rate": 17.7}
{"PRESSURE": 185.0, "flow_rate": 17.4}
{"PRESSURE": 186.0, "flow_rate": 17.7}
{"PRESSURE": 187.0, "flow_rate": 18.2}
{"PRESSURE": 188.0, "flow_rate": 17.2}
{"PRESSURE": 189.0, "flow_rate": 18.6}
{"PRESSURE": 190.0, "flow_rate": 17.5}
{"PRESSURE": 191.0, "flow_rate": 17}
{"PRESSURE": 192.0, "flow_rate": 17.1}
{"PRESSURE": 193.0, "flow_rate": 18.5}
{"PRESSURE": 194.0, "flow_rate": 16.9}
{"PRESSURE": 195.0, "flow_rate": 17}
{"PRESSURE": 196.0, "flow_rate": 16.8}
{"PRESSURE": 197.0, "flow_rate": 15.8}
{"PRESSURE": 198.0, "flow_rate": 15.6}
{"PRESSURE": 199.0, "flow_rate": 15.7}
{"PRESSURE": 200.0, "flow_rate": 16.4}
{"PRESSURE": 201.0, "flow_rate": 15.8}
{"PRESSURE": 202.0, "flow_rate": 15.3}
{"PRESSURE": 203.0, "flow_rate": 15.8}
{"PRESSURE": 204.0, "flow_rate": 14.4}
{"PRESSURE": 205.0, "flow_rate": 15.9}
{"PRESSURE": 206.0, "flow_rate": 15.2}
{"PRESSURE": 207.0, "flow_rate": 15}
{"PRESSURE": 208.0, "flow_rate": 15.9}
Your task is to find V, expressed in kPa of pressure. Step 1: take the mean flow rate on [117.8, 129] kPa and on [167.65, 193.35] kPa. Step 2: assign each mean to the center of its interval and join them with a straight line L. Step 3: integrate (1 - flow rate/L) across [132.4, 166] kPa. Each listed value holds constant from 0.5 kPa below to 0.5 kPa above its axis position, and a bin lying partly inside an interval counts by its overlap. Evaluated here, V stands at 0.79 kPa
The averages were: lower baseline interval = 18.1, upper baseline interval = 17.1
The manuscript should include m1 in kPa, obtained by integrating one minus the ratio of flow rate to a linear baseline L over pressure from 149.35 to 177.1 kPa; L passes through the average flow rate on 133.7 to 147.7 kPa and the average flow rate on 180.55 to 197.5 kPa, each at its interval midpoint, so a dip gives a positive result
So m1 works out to 2.2 kPa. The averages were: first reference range 18.2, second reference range 17.4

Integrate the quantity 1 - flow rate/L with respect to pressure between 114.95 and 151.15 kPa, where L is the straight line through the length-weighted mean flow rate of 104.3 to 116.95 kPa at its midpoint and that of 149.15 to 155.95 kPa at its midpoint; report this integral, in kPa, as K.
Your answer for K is -3.7 kPa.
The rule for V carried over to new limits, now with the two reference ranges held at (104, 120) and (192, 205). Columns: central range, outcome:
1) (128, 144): -2.76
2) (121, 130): -1.25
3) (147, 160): -0.13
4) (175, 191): -1.07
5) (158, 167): 0.06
